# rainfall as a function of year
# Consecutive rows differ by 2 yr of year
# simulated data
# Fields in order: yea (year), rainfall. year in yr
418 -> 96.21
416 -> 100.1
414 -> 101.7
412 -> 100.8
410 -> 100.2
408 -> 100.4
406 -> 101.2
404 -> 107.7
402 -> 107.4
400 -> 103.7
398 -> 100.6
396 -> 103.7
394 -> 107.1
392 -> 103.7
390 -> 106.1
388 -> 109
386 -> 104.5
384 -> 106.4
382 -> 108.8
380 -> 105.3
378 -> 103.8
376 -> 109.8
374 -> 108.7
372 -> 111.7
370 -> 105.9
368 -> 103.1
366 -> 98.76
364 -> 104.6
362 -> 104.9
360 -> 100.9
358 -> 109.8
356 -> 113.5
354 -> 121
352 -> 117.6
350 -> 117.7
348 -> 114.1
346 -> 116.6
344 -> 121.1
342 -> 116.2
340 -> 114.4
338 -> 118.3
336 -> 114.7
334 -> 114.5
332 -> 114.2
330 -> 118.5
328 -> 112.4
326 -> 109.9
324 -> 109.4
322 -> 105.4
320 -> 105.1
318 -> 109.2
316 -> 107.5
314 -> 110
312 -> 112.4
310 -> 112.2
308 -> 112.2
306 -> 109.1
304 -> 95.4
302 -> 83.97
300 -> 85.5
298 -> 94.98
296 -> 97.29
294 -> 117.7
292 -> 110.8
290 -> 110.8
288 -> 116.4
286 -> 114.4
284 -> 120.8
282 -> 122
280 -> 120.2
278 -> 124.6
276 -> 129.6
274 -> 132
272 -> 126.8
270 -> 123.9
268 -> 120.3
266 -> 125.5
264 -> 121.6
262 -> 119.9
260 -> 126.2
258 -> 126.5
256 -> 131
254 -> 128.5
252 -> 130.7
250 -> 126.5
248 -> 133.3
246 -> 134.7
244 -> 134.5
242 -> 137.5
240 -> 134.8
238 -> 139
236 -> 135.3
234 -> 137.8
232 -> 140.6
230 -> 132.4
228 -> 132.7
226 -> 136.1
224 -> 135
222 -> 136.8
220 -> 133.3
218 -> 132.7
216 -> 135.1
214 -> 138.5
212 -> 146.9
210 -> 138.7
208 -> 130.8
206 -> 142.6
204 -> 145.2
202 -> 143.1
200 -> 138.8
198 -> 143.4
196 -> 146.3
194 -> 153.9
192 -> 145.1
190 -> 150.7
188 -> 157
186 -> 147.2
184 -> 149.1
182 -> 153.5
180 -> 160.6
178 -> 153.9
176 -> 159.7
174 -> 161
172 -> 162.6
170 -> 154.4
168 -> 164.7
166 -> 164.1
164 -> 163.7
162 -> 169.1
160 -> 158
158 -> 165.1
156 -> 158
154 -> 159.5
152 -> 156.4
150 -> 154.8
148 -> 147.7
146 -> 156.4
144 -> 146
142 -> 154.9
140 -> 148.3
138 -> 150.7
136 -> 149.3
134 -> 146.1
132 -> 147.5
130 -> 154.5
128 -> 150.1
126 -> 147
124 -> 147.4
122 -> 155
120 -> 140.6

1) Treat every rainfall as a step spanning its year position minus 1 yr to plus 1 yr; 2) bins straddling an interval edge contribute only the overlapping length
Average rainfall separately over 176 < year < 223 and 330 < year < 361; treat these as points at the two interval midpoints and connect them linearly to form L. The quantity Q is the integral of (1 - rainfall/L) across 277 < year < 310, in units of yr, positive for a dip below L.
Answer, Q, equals 4.5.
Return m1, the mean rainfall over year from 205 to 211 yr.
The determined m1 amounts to 137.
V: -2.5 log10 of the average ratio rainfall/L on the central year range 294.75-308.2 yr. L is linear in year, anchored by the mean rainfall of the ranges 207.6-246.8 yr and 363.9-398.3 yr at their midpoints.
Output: 0.25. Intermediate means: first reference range 136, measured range 96.4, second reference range 106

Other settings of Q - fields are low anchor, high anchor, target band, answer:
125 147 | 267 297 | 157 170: -1.72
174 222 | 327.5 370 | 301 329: 3.07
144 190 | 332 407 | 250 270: 1.45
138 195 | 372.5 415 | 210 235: 1.21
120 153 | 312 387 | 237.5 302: 2.03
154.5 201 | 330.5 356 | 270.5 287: 1.01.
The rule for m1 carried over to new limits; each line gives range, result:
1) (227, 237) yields 136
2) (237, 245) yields 136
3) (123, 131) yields 150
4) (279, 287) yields 119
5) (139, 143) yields 152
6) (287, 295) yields 114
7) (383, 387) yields 105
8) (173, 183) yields 158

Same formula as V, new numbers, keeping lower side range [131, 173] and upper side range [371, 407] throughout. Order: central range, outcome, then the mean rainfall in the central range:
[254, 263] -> 0.06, 126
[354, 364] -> 0.04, 108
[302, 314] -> 0.16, 106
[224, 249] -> 0.02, 136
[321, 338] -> 0.05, 113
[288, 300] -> 0.20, 105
